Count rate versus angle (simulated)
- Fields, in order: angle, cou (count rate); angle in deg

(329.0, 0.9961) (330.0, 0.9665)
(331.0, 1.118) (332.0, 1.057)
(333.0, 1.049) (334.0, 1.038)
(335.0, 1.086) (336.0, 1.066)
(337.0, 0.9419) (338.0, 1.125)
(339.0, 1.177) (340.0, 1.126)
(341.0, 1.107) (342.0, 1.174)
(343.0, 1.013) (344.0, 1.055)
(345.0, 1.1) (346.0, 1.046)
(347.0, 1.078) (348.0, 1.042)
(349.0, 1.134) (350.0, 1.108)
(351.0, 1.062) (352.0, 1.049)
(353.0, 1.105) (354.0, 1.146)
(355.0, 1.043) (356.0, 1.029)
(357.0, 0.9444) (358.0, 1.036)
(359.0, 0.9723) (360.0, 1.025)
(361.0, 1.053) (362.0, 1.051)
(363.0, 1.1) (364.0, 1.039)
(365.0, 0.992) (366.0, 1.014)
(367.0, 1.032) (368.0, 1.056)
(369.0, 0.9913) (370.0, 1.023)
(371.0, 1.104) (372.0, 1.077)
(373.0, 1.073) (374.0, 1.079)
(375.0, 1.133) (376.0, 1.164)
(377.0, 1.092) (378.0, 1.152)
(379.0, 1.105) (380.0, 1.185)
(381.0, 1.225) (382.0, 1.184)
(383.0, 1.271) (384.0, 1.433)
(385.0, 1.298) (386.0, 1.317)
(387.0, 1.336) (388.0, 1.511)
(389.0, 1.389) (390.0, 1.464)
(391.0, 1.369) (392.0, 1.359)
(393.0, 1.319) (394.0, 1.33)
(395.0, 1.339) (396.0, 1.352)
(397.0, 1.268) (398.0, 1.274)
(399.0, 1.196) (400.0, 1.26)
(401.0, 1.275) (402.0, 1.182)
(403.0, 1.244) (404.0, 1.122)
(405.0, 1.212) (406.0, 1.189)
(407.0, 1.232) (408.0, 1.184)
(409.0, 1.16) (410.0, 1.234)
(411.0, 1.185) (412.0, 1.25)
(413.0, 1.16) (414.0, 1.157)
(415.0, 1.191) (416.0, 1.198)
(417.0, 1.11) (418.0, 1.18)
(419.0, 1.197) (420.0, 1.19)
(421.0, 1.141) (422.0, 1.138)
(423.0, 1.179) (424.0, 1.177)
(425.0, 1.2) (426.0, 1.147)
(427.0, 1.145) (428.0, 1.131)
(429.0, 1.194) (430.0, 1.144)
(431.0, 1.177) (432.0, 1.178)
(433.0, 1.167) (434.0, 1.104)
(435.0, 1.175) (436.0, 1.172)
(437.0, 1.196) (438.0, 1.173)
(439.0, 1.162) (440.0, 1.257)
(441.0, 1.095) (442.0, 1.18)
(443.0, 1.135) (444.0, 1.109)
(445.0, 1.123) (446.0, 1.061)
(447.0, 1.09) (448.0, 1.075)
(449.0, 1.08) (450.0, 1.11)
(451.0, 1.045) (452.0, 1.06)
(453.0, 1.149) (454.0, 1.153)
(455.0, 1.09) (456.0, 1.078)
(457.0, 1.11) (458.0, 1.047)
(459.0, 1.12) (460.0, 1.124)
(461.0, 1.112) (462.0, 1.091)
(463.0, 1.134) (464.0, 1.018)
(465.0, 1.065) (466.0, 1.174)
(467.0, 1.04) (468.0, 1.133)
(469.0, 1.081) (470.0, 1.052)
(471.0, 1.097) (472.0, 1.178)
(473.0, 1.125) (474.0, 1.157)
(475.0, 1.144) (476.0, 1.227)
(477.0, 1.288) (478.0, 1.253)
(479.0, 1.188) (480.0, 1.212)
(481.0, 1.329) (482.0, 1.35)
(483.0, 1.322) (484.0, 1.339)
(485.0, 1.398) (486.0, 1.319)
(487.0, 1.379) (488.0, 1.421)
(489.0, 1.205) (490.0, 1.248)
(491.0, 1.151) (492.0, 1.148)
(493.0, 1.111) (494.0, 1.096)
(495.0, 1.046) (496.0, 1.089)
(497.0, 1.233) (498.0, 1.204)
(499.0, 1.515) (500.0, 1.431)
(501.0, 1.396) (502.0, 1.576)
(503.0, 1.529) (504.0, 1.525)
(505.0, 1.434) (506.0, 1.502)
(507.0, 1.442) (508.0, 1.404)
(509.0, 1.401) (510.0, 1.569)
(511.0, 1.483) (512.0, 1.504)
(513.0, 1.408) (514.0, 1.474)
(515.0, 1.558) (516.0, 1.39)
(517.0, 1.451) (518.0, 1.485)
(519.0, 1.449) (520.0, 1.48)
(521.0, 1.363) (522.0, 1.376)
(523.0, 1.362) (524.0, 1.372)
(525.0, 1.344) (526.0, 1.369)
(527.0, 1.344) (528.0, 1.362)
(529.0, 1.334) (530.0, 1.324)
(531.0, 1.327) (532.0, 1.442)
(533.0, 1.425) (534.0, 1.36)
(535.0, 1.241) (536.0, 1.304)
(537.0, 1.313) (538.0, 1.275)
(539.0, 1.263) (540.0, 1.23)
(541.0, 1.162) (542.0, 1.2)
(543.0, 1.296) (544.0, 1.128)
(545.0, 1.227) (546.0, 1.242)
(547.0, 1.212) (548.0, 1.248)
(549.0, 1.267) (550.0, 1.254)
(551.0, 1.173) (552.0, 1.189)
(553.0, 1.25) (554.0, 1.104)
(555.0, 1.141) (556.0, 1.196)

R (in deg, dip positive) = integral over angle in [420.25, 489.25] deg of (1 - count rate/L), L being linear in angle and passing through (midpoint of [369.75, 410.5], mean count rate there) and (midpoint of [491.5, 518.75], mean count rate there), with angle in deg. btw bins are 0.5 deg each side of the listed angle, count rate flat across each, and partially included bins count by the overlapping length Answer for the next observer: 8.3 deg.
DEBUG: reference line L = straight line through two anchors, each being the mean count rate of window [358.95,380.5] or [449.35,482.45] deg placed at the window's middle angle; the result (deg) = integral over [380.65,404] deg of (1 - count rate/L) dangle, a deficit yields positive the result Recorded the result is -4.80 deg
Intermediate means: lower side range 1.07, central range 1.31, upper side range 1.14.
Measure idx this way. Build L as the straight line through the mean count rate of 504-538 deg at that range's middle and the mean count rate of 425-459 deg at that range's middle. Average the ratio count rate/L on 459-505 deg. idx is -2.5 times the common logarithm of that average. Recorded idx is 0.04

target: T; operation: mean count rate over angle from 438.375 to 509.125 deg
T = 1.21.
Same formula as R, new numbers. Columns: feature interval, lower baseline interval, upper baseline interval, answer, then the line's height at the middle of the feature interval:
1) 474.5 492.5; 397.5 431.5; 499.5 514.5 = 1.62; 1.4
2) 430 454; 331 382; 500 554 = 1.62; 1.22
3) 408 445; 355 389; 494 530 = 1.92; 1.23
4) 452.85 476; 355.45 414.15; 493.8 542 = 3.35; 1.3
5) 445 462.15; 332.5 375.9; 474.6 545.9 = 1.97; 1.24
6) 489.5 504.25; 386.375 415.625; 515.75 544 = 0.44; 1.32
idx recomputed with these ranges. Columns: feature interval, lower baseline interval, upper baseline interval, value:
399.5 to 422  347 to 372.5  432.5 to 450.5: -0.08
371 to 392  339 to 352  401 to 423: -0.09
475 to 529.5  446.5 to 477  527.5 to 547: -0.13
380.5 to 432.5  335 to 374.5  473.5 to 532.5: -0.07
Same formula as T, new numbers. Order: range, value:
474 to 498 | 1.24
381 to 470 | 1.19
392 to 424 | 1.22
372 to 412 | 1.25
